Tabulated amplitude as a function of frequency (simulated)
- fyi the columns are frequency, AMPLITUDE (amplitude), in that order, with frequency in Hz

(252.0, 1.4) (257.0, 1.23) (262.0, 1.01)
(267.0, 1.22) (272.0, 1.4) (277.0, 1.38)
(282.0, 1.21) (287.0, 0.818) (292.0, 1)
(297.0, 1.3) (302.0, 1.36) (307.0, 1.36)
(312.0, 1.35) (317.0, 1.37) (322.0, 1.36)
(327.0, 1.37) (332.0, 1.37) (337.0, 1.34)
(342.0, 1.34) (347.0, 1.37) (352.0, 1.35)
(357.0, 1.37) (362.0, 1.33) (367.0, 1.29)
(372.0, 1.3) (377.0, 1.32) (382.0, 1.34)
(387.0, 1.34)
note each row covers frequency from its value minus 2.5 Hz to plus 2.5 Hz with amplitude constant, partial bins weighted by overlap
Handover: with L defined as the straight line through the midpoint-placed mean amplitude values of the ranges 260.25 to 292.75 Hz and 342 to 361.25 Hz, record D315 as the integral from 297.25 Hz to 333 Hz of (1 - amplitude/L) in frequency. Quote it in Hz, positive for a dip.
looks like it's -2.8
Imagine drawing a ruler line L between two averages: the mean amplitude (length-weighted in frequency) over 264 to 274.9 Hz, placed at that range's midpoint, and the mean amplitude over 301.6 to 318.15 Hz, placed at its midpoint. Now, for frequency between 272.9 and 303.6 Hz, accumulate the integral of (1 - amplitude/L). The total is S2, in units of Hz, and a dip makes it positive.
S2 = 3.3 Hz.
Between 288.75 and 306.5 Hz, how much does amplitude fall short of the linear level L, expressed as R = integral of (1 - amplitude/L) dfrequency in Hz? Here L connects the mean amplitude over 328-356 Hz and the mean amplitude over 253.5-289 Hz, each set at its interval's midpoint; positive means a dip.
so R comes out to 0.51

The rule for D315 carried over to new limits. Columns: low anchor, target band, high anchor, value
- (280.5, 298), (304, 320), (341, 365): -2.7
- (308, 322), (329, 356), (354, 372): -0.3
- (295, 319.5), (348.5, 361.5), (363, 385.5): -0.3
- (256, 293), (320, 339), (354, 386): -1.6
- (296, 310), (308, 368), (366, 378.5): -1.3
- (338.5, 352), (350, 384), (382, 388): 0.4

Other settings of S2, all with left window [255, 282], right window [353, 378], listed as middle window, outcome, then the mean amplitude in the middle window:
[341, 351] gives -0.4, 1.36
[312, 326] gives -0.8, 1.36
